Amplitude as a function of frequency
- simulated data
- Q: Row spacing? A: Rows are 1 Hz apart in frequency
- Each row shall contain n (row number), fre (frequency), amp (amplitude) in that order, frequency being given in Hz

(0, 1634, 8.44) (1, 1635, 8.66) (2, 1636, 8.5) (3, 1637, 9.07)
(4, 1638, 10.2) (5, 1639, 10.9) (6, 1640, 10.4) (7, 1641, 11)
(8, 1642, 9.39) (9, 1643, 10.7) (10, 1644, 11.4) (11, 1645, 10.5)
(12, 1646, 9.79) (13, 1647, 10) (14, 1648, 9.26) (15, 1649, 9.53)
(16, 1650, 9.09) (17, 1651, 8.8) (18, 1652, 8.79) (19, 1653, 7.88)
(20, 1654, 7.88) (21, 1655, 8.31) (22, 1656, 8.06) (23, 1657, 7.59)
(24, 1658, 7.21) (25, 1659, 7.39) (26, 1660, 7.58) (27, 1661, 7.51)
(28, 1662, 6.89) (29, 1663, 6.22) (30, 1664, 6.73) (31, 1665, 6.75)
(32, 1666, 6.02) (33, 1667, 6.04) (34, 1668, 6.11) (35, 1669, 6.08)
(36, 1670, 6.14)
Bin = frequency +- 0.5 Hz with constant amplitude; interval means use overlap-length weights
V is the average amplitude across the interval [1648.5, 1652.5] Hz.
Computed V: 9.05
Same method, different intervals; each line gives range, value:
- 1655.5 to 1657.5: 7.83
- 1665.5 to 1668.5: 6.06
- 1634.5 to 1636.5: 8.58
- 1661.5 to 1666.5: 6.52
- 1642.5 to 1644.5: 11.1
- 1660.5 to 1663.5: 6.87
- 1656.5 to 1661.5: 7.46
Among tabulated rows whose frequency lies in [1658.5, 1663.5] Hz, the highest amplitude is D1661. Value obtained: 7.58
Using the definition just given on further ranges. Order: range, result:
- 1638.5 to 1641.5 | 11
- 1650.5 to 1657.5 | 8.8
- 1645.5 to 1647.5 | 10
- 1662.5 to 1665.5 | 6.75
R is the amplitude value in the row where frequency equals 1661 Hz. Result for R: 7.51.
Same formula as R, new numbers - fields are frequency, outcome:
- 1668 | 6.11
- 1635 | 8.66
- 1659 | 7.39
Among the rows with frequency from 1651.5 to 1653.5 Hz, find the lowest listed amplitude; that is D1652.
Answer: 7.88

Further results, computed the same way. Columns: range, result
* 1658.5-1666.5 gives 6.02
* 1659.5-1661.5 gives 7.51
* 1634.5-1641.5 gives 8.5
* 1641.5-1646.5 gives 9.39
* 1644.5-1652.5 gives 8.79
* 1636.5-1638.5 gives 9.07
